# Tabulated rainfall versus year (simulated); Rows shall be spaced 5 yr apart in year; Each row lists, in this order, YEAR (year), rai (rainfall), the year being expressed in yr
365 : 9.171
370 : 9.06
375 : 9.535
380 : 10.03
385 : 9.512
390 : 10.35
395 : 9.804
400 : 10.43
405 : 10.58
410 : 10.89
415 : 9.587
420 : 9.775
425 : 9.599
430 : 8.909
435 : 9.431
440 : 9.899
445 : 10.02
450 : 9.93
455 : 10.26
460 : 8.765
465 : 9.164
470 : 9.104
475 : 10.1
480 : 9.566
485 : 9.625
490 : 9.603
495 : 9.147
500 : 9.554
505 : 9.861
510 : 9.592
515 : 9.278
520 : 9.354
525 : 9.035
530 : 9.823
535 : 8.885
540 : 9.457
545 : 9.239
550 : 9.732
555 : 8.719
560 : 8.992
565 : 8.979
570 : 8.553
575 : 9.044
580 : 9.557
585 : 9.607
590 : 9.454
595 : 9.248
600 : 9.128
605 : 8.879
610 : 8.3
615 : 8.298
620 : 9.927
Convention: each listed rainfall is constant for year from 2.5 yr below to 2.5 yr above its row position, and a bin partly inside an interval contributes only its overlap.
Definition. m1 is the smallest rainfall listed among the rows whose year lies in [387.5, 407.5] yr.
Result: 9.804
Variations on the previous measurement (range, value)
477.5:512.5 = 9.147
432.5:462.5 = 8.765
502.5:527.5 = 9.035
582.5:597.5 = 9.248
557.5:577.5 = 8.553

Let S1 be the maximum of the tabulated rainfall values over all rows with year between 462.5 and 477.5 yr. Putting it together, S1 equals 10.1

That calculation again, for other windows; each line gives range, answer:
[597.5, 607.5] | 9.128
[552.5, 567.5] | 8.992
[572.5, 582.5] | 9.557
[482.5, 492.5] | 9.625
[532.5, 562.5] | 9.732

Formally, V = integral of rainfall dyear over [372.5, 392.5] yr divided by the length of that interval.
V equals 9.86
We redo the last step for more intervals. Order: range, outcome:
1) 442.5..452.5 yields 9.97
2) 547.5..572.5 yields 8.99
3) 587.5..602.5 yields 9.28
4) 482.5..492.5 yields 9.61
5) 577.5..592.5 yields 9.54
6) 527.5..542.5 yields 9.39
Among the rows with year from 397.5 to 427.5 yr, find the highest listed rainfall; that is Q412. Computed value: 10.89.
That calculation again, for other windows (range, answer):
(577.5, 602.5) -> 9.607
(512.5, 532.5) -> 9.823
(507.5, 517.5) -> 9.592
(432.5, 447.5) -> 10.02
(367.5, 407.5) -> 10.58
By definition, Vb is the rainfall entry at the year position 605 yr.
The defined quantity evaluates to 8.879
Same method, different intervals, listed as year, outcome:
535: 8.885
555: 8.719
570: 8.553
